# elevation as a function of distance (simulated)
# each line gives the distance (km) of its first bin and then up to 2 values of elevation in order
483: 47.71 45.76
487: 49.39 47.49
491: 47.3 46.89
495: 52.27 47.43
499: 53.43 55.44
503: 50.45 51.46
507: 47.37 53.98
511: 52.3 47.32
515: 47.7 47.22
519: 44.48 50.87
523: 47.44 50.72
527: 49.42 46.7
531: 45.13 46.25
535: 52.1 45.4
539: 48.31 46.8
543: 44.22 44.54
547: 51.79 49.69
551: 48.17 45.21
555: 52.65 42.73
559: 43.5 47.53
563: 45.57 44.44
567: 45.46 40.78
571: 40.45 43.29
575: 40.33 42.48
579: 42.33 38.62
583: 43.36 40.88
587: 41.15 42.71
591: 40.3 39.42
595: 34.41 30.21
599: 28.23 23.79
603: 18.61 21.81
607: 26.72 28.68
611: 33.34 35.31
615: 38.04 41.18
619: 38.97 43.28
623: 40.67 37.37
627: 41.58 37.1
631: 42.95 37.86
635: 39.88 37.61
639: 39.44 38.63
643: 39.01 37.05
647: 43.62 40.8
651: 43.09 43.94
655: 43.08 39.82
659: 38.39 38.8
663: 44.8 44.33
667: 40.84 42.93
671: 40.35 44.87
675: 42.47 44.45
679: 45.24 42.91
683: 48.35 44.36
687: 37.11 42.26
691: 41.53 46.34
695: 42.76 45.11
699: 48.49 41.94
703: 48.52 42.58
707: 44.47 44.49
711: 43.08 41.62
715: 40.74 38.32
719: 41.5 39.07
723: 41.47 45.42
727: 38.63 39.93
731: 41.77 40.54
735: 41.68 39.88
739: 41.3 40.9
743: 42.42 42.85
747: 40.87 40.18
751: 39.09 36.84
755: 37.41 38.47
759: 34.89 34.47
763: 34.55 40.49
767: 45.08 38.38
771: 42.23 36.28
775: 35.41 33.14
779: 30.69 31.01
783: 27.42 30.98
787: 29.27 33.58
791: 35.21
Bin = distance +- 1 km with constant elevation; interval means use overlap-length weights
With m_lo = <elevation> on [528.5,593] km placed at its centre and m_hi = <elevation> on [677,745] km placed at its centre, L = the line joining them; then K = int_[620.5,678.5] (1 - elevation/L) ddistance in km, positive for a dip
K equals 3.2 km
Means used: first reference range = 44.7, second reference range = 42.6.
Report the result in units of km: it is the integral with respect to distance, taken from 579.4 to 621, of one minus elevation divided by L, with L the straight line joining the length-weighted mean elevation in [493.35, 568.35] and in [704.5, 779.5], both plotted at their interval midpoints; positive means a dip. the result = 9.9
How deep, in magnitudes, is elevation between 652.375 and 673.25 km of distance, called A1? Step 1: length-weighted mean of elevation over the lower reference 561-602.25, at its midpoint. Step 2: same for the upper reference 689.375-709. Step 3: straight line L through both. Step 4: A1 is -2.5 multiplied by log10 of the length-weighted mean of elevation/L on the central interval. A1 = 0.03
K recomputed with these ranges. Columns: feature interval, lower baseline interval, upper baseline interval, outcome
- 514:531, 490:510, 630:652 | 0.4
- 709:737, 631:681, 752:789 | -2.4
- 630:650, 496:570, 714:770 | 1.9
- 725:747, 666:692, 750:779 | -1.1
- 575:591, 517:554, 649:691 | 1.5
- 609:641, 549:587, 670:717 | 3.7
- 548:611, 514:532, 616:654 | 7.3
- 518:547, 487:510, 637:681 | 0.6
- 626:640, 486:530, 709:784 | 1.4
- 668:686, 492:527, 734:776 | -0.6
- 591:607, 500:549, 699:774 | 6.0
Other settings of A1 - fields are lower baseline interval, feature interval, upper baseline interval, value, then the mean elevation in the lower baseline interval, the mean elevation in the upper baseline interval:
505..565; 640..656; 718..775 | 0.06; 47.8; 39.8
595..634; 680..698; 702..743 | -0.11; 34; 41.8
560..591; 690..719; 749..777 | -0.11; 42.6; 37.9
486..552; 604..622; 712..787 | 0.29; 48.8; 38.4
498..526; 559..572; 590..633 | -0.06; 50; 34.5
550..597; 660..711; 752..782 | -0.12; 42.6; 36.6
